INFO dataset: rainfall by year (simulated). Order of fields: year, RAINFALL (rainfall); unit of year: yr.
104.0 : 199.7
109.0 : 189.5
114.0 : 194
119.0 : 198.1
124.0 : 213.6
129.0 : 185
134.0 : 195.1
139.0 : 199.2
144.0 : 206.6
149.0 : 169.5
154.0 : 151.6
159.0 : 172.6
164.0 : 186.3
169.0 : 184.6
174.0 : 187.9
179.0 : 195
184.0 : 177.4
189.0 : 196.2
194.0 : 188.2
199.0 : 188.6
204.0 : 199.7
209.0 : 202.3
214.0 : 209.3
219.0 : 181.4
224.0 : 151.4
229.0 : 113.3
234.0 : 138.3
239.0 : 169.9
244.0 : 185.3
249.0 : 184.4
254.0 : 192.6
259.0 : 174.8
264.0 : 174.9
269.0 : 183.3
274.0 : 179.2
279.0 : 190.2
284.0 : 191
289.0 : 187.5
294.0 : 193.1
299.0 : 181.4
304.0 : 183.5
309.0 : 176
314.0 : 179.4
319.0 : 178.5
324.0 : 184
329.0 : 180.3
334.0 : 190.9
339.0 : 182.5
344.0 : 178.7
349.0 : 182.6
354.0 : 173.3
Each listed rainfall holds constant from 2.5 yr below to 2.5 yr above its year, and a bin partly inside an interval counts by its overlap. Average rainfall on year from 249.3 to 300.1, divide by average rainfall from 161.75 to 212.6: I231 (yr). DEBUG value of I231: 1.0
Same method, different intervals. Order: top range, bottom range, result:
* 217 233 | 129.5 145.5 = 0.74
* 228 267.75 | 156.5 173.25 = 0.93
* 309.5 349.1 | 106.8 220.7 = 0.96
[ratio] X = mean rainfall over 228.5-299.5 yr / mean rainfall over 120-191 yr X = 0.95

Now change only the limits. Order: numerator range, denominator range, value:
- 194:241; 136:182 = 0.94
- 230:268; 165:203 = 0.91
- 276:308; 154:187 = 1.03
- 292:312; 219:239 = 1.27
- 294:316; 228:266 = 1.08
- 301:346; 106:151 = 0.93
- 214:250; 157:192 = 0.88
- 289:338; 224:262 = 1.11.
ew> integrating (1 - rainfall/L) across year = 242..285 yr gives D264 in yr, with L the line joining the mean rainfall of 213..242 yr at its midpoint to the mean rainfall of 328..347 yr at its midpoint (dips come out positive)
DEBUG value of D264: -4.4 yr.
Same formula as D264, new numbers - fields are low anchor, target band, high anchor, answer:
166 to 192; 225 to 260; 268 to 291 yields 4.2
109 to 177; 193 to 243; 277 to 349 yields 3.3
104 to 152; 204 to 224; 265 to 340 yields -0.3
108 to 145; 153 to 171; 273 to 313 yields 1.8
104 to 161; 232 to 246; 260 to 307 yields 1.6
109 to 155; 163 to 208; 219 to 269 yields -2.6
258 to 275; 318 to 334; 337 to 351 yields -0.2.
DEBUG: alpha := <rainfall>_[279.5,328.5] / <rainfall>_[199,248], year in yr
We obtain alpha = 1.06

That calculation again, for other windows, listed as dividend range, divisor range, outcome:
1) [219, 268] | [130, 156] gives 0.90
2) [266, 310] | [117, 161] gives 0.99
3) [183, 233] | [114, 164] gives 0.95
